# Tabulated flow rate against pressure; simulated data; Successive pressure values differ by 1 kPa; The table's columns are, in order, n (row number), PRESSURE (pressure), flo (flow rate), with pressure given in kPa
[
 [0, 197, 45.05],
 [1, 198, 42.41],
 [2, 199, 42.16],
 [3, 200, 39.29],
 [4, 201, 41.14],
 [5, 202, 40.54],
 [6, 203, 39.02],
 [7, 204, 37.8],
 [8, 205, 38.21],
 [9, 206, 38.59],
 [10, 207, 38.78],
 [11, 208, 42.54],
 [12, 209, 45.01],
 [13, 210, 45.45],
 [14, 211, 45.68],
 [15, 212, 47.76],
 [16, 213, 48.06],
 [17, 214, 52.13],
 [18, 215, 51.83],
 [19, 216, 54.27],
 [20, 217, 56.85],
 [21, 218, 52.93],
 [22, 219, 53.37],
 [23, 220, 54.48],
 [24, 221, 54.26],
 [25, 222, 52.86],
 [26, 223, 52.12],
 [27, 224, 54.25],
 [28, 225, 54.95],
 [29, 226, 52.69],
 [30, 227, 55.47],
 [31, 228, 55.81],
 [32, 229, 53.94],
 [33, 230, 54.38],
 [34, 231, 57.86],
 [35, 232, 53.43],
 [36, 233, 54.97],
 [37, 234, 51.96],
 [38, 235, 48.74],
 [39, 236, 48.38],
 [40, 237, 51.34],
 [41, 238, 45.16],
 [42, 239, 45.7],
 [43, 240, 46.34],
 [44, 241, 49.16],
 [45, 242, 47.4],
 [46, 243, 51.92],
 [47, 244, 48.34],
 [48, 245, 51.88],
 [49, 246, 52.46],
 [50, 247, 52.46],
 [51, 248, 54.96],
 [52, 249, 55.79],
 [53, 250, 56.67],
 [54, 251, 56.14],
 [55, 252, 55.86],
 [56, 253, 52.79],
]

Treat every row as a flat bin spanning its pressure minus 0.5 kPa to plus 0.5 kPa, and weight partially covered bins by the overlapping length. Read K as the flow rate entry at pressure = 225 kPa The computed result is 54.95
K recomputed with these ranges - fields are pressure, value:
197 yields 45.05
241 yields 49.16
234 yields 51.96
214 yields 52.13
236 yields 48.38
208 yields 42.54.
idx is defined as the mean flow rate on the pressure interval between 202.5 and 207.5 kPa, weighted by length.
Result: 38.5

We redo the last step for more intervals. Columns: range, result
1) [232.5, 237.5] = 51.1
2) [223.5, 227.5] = 54.3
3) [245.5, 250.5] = 54.5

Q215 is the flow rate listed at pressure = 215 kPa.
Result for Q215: 51.83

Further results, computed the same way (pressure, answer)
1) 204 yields 37.8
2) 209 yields 45.01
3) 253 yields 52.79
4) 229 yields 53.94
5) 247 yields 52.46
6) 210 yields 45.45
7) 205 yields 38.21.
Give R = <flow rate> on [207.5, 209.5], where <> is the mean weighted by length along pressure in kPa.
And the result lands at 43.8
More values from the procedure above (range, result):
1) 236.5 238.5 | 48.2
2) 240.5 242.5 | 48.3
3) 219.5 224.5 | 53.6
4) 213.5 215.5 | 52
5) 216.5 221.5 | 54.4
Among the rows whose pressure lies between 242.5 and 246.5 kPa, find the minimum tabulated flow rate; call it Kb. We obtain 48.34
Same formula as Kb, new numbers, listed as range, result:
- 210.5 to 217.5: 45.68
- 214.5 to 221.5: 51.83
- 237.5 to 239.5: 45.16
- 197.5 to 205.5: 37.8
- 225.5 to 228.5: 52.69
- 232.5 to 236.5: 48.38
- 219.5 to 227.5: 52.12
